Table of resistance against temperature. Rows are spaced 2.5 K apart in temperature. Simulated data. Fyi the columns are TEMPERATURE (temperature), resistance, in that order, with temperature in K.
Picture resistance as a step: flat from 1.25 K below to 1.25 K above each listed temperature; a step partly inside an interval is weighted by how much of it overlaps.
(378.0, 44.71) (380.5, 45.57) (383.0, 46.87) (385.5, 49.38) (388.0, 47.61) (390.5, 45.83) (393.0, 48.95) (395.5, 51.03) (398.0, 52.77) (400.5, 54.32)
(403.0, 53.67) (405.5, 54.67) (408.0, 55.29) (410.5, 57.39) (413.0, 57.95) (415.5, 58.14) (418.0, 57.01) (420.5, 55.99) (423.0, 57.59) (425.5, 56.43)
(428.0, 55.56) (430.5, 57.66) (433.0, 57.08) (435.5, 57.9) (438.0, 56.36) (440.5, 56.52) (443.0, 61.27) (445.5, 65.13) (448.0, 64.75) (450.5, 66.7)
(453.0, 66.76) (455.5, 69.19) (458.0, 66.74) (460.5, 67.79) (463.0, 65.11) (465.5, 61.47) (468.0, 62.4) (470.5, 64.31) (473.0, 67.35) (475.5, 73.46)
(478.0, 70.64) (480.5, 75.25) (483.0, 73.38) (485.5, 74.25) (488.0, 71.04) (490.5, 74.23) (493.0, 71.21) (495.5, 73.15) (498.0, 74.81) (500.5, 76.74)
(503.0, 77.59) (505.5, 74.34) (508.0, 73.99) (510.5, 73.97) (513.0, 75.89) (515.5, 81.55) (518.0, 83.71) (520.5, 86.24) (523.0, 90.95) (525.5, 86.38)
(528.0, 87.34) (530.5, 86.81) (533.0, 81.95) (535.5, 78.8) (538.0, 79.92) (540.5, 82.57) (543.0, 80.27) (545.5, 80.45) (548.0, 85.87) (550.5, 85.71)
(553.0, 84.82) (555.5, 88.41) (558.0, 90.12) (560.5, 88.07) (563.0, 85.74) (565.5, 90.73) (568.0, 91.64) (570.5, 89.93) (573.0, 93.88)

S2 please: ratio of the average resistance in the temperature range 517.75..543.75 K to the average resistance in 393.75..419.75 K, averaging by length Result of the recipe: 1.53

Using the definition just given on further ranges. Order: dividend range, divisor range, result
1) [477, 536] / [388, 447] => 1.40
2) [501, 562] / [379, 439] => 1.54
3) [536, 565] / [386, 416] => 1.60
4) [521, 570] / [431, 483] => 1.32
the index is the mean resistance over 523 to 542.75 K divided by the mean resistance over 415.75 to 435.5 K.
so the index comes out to 1.47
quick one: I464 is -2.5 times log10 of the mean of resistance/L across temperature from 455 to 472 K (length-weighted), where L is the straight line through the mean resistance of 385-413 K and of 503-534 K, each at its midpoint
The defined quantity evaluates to 0.048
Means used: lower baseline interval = 52.2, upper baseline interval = 81.8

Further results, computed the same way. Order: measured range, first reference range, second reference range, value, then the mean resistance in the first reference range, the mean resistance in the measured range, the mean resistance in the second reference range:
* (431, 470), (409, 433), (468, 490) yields 0.02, 57.1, 62.9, 70.8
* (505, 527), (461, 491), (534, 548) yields -0.06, 69.2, 81.1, 80.9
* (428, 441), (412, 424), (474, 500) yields 0.08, 57.3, 57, 73.2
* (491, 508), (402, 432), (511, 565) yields 0.01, 56.5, 74.6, 84.3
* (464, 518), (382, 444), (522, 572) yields 0.00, 54.5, 72.7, 85.8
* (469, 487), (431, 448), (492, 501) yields -0.03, 59.4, 71.1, 73.8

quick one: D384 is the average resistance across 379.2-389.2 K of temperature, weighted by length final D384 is 47.3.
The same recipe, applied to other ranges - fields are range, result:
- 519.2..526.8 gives 87.8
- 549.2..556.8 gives 86.3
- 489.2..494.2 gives 72.7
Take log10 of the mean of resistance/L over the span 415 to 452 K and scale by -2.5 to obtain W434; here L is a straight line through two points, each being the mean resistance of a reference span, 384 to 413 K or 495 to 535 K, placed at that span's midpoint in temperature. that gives 0.029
